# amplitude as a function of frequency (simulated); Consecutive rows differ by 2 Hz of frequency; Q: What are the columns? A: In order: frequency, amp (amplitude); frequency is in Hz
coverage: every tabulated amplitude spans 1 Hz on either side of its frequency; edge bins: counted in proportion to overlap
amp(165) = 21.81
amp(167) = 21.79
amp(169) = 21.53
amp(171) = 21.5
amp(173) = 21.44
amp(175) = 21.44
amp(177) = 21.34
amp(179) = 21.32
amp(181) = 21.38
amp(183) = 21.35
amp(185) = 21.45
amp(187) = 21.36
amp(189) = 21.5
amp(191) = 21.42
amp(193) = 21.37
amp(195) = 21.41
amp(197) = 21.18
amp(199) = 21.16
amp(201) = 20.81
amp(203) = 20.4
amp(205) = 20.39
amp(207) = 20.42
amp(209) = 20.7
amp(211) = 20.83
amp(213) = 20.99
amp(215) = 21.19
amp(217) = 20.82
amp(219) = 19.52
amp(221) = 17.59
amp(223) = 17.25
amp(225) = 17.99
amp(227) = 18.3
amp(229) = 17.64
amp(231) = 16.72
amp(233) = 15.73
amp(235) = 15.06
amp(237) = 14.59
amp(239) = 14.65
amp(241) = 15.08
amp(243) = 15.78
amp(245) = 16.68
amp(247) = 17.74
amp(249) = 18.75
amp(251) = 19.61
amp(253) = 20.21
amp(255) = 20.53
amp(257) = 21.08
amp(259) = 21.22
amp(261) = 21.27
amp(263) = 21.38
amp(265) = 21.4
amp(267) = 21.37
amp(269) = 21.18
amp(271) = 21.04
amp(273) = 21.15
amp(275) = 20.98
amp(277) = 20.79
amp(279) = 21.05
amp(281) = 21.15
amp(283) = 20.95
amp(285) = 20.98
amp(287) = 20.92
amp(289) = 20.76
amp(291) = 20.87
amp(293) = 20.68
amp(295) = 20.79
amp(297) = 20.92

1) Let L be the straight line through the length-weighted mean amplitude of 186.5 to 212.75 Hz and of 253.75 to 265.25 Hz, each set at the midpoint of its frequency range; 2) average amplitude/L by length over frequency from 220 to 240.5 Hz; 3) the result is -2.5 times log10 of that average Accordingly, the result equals 0.26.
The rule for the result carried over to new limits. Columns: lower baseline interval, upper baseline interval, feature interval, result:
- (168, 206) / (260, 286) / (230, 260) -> 0.20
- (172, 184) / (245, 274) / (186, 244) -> 0.11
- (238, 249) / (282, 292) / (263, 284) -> -0.09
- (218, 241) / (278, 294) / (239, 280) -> -0.04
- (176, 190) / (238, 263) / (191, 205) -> -0.01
